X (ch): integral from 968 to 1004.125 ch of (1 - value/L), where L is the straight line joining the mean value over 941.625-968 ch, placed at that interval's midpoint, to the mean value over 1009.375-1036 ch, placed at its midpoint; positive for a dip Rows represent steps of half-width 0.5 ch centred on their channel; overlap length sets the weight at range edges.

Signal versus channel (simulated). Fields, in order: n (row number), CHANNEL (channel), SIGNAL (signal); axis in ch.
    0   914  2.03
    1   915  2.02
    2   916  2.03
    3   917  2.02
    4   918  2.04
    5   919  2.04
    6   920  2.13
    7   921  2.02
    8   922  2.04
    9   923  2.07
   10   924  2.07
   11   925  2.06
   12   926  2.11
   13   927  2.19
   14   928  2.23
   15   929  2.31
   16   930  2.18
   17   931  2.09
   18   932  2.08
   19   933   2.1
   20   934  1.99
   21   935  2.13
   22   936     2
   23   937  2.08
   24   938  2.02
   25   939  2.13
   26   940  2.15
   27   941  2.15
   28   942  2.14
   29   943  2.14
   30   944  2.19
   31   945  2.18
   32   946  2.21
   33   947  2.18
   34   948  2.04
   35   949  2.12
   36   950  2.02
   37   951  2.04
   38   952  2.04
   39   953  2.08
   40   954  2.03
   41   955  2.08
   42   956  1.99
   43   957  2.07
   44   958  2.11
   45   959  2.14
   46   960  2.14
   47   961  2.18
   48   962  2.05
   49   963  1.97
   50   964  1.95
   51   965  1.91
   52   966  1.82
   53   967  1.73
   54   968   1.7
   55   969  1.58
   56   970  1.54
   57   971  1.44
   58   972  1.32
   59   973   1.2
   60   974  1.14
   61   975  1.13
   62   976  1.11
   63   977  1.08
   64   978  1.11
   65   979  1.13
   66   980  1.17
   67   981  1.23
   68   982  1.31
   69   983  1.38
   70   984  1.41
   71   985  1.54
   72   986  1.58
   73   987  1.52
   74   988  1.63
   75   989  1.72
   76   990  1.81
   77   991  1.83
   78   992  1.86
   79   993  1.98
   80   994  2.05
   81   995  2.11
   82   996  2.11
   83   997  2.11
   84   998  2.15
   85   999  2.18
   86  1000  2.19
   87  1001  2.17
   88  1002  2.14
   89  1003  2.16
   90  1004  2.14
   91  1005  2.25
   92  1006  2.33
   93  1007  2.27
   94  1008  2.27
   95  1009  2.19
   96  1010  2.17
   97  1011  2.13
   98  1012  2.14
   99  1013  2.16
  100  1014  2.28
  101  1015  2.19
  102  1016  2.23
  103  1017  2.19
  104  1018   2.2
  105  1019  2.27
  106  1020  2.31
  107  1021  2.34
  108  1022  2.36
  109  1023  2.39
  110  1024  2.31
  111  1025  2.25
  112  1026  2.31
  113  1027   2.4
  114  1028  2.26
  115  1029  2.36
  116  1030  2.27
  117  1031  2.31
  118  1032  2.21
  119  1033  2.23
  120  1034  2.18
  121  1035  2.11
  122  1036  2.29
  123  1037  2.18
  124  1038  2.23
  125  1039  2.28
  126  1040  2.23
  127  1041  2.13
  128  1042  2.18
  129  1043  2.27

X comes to 8.5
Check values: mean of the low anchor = 2.05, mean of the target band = 1.64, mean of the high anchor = 2.25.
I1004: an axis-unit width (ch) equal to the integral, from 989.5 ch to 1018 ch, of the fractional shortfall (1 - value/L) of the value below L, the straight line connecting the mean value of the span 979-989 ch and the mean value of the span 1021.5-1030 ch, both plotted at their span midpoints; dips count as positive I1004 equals -4.6 ch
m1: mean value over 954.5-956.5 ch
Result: 2.04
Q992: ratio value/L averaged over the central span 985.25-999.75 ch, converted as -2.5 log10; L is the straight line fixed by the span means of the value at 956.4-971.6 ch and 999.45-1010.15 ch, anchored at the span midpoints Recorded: 0.12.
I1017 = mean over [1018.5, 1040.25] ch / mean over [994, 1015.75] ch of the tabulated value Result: 1.0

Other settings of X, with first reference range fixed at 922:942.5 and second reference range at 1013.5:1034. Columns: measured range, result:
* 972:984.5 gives 5.6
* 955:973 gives 2.7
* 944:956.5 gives 0.3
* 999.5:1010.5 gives 0.2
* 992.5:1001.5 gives 0.5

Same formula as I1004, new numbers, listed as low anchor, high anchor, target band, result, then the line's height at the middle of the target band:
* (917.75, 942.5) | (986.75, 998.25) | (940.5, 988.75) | 6.1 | 2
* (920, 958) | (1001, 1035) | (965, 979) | 5.0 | 2.16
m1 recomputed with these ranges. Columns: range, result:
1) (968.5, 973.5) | 1.42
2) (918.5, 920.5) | 2.08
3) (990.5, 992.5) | 1.85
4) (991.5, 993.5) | 1.92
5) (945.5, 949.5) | 2.14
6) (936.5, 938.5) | 2.05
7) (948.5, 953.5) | 2.06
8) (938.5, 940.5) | 2.14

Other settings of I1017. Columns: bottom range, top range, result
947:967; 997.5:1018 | 1.08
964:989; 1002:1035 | 1.58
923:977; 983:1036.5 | 1.08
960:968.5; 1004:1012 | 1.15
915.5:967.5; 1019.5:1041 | 1.09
